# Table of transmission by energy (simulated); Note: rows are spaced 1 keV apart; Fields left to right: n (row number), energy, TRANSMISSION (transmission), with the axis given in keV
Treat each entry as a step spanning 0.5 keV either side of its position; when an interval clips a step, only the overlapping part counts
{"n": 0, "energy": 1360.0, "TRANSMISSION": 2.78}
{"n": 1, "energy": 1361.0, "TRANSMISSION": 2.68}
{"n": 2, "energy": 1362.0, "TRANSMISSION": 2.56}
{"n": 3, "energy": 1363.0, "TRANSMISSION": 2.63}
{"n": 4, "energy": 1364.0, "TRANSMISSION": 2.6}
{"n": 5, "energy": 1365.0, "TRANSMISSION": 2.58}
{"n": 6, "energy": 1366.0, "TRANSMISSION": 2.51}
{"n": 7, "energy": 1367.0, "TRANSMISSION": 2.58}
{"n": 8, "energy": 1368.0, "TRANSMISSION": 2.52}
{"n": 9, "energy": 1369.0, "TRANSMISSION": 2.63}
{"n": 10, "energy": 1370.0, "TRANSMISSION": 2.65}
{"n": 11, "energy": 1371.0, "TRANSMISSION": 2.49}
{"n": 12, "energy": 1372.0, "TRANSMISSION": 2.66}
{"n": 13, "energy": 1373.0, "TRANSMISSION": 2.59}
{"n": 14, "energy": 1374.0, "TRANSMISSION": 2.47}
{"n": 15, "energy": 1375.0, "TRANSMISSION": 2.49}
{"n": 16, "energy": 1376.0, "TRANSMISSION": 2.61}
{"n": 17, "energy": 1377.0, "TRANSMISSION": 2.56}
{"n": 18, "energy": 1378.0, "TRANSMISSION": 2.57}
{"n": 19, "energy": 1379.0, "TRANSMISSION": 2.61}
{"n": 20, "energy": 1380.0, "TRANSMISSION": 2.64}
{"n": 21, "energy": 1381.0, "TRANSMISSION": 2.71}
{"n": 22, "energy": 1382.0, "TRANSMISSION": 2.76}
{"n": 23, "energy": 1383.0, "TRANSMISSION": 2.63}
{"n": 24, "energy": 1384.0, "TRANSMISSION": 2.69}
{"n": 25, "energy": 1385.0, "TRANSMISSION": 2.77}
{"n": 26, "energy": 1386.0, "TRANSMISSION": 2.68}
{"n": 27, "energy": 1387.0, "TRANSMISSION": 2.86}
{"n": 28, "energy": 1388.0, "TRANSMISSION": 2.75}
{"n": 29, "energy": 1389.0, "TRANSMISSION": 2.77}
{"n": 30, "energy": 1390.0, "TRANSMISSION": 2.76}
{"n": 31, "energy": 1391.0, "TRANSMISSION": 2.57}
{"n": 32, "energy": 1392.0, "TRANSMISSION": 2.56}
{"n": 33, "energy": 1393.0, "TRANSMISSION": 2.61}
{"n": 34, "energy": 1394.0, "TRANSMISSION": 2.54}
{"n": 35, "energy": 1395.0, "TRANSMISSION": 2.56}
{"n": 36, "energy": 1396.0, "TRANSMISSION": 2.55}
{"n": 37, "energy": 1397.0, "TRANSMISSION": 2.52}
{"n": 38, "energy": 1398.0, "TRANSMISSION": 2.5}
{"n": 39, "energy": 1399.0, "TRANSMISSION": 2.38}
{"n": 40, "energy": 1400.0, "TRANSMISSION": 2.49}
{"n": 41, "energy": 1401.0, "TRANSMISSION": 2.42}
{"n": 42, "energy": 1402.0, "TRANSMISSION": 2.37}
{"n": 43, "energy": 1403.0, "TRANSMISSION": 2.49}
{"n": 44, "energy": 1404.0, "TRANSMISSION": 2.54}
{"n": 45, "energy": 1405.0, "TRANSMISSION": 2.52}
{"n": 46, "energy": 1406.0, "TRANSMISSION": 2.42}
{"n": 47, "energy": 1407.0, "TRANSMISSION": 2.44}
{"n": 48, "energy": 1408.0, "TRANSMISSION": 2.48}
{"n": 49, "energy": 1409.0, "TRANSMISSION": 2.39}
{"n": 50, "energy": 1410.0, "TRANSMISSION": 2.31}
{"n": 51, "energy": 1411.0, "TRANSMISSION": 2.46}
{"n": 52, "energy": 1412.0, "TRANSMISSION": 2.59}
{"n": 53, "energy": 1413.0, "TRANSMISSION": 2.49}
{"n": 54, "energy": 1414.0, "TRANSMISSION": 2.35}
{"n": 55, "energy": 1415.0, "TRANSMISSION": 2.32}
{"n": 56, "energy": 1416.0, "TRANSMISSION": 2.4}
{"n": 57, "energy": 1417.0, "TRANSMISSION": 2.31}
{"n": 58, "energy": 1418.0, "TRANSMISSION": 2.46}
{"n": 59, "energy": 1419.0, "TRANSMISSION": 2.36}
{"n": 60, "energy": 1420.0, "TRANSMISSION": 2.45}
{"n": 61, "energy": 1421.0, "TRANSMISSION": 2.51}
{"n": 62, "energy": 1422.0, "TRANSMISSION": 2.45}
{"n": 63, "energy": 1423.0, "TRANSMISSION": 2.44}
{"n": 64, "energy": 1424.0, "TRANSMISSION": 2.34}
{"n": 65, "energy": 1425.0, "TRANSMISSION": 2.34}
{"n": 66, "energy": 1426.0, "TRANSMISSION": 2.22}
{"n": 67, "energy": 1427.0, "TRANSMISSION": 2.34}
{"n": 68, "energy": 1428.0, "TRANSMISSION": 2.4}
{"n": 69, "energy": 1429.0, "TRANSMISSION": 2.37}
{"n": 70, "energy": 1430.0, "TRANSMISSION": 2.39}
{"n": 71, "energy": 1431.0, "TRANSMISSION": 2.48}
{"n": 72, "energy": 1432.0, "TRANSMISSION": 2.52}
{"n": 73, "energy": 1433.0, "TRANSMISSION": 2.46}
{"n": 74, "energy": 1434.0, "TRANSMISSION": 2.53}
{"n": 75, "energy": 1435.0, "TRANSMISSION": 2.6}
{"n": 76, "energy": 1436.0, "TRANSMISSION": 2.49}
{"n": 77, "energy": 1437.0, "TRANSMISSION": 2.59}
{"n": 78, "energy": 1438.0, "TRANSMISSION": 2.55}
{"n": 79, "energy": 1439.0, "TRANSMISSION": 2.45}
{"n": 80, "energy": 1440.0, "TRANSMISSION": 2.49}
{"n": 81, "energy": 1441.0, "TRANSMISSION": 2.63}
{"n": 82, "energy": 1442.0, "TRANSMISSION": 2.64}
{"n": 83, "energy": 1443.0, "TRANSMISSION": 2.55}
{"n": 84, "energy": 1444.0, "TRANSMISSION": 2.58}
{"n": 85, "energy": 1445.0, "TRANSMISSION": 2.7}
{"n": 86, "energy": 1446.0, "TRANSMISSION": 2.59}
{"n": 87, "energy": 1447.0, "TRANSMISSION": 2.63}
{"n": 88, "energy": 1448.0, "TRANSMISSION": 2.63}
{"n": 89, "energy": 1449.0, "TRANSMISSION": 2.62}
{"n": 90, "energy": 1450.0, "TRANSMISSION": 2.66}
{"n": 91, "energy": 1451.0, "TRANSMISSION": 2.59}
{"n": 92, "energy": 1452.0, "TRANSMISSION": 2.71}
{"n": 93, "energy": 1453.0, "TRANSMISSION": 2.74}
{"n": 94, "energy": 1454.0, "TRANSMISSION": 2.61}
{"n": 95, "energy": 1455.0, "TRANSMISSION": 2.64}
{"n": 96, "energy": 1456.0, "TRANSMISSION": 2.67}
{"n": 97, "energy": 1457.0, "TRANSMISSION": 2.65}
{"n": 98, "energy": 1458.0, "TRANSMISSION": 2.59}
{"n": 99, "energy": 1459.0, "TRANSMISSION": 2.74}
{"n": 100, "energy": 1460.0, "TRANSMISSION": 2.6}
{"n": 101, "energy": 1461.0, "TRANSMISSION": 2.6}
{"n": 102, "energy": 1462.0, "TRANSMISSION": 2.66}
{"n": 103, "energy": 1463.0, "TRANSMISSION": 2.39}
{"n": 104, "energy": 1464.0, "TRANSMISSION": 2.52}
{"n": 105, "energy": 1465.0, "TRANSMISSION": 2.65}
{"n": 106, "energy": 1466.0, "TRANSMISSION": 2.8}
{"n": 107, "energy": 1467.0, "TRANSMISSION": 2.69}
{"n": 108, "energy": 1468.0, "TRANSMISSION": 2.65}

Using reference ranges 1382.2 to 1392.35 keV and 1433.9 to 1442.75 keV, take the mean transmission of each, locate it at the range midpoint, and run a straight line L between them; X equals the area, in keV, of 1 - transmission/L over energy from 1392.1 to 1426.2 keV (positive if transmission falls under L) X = 2.5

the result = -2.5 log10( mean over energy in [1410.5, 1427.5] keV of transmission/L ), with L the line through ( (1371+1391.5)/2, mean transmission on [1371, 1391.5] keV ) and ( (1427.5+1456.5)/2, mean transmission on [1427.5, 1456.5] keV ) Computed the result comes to 0.09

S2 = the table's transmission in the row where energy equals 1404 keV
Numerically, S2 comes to 2.54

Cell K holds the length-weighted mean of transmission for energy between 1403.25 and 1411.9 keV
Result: 2.45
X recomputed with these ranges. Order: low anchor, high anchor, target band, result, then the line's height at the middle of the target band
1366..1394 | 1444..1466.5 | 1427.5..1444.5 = 0.78 keV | 2.63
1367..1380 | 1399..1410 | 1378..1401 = -1.08 keV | 2.51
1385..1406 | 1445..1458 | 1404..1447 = 2.42 keV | 2.61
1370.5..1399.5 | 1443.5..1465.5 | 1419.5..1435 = 1.18 keV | 2.62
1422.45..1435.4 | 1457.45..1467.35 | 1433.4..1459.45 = -0.88 keV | 2.52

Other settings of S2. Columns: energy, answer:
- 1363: 2.63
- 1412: 2.59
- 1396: 2.55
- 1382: 2.76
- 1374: 2.47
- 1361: 2.68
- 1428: 2.4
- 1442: 2.64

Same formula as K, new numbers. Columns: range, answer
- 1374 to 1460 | 2.54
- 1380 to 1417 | 2.54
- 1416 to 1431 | 2.39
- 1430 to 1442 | 2.53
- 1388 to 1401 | 2.57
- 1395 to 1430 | 2.43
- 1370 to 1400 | 2.61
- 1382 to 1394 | 2.69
